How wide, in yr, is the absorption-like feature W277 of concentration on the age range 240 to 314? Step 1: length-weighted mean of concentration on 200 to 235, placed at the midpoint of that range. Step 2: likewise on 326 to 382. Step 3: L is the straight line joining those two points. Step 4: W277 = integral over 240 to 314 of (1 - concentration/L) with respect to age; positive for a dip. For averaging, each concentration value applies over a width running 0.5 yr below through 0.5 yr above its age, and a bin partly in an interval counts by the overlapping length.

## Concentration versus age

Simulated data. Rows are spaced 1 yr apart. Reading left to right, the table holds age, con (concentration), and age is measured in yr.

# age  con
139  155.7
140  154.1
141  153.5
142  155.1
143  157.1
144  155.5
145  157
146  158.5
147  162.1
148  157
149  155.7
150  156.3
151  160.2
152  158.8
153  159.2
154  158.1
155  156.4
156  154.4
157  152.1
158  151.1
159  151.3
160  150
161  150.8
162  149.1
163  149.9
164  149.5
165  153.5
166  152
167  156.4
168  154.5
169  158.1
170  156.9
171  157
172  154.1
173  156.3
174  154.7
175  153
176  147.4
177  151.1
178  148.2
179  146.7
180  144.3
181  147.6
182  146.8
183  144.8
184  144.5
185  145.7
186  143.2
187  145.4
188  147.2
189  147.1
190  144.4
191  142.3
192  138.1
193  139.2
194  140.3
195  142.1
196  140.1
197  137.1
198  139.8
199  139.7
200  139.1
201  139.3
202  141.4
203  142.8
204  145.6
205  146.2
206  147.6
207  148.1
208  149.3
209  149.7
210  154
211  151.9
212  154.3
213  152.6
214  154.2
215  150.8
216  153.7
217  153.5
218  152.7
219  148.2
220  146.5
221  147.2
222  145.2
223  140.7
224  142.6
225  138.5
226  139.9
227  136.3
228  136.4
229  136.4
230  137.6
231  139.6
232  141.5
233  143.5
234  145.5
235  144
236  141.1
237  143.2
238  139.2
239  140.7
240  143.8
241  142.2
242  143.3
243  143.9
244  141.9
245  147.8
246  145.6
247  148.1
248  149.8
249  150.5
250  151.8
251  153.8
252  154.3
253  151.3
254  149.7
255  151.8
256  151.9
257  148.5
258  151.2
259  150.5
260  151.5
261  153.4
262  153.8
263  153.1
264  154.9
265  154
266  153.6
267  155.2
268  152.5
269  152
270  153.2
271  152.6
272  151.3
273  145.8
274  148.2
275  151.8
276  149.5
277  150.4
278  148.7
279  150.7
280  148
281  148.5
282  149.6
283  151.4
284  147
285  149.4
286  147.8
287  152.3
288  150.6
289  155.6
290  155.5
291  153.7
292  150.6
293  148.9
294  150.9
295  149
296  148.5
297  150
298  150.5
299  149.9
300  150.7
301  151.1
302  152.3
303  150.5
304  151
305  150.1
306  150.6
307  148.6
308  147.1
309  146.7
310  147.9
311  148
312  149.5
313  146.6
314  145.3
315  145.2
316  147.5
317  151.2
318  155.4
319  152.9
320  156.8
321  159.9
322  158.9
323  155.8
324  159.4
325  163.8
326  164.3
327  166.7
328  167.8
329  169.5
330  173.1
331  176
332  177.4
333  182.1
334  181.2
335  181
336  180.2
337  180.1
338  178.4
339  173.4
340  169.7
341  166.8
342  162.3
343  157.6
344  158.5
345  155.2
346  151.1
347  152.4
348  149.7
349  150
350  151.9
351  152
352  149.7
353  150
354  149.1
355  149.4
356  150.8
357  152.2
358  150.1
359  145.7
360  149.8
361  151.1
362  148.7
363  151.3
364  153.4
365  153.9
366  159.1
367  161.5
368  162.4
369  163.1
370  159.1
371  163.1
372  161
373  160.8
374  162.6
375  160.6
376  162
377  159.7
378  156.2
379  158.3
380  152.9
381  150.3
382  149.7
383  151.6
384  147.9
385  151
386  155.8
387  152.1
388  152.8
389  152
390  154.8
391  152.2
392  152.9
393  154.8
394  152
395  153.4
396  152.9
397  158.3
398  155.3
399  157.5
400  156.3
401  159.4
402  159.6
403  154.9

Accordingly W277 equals 0.9 yr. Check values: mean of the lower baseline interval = 146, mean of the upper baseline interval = 160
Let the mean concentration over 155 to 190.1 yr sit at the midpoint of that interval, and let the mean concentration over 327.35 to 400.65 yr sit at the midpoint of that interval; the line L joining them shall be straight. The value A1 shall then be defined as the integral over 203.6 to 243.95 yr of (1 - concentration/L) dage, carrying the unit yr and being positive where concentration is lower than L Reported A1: 1.9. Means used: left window 150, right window 158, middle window 145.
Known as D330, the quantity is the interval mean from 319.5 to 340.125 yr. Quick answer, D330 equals 170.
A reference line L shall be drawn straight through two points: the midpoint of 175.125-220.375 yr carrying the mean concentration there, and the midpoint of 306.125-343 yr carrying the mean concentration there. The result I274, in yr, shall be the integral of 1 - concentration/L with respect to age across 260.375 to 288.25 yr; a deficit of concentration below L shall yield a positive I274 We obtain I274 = 0.8 yr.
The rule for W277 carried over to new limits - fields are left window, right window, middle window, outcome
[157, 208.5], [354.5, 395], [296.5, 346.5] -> -2.2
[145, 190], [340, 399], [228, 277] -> 1.7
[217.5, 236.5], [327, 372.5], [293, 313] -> 0.5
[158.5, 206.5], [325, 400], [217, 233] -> 0.8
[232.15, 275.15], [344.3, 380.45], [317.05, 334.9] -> -1.5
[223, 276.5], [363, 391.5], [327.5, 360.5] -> -1.7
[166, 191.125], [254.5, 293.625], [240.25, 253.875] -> 0.3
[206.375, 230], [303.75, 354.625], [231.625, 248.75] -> 0.6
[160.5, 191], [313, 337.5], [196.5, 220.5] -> 0.9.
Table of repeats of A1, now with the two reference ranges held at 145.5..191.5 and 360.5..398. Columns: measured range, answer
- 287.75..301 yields 0.25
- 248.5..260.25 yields 0.15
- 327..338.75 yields -1.65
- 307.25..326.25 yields 0.23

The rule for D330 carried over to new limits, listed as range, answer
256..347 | 156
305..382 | 158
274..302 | 150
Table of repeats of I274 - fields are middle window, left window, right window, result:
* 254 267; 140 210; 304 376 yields 0.1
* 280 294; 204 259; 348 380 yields -0.1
